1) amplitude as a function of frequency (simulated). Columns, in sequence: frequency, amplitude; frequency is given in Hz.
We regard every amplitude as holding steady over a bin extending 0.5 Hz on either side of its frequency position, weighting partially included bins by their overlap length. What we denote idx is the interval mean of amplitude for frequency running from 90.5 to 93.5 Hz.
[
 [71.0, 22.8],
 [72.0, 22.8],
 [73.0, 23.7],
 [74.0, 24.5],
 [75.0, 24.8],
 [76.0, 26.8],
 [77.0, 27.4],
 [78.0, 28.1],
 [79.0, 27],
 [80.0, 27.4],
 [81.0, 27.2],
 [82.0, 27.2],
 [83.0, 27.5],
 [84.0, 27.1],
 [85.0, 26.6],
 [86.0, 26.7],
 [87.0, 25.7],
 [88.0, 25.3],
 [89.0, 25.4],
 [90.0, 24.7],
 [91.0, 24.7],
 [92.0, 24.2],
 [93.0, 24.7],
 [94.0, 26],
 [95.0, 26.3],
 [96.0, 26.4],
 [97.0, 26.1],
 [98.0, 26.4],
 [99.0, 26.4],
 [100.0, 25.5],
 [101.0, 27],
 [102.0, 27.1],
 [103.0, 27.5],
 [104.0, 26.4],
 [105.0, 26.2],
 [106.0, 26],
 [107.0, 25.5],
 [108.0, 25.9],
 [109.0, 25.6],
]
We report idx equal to 24.5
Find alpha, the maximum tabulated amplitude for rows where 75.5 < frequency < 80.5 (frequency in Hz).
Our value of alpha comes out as 28.1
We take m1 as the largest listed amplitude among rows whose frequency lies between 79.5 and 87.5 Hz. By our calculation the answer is 27.5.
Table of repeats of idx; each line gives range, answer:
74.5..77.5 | 26.3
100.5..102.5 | 27.1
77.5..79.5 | 27.6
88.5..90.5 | 25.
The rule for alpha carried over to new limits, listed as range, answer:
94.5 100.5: 26.4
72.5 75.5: 24.8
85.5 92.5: 26.7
